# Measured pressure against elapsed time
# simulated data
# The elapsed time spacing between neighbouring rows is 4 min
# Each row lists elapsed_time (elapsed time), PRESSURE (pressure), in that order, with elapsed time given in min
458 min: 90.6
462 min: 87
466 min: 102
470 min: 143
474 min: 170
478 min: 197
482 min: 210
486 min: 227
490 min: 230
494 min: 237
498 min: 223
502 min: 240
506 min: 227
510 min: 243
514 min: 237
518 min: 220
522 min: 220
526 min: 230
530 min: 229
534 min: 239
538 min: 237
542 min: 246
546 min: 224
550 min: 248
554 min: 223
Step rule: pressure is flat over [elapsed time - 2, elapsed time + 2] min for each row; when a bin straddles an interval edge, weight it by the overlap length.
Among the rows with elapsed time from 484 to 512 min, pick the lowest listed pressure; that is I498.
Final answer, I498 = 223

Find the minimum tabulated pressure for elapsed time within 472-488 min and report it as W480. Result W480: 170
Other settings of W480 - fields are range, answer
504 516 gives 227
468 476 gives 143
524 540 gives 229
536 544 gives 237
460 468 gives 87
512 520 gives 220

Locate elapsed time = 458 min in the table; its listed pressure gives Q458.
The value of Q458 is 90.6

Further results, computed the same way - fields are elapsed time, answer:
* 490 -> 230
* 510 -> 243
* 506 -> 227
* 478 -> 197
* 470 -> 143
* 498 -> 223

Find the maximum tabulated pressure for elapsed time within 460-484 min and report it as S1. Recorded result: 210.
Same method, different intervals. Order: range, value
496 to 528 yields 243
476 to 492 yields 230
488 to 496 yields 237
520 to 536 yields 239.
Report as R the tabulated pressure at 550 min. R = 248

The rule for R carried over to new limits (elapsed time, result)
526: 230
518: 220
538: 237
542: 246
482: 210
